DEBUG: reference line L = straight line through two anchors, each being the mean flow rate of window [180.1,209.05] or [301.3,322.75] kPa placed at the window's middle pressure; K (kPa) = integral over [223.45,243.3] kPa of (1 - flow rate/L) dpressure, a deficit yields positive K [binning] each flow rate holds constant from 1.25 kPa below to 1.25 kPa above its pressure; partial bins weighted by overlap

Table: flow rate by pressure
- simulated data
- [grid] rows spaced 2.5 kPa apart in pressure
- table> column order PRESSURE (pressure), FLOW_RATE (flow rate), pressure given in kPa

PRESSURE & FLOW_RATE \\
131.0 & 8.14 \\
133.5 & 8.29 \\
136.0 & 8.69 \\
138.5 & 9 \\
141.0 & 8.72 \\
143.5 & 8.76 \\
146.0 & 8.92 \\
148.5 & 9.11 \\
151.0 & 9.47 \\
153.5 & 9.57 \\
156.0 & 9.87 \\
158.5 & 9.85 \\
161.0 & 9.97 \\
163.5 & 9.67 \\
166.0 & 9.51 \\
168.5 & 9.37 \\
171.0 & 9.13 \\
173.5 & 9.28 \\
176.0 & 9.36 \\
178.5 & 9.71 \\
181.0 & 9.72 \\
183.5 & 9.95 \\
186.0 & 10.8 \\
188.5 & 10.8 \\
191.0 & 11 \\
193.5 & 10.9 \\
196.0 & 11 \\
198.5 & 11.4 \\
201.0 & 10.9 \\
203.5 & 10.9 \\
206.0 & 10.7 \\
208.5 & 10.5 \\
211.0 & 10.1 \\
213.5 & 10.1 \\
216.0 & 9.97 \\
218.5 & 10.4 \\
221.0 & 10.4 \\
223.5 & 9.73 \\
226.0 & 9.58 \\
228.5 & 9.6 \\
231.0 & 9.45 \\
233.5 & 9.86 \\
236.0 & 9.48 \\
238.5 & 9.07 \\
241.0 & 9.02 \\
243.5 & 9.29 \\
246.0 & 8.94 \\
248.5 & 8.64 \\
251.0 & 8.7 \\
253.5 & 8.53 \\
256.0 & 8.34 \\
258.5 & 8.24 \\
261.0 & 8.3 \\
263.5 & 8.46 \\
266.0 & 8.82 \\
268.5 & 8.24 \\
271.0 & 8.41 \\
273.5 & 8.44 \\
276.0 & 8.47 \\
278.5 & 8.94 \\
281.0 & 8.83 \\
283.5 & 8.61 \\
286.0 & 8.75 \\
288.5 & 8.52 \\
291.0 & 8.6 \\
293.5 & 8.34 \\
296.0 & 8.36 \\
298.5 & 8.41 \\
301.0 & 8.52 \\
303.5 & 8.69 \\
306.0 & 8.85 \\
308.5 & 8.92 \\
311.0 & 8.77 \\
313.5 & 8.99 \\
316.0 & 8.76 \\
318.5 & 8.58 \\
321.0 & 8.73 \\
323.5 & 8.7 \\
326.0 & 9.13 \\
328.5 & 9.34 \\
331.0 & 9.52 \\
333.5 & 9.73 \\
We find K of 1.3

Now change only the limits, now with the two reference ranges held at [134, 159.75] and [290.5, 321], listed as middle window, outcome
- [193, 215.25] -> -4.2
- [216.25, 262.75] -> -1.8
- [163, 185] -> -1.1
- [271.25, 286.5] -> 0.2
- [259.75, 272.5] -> 0.5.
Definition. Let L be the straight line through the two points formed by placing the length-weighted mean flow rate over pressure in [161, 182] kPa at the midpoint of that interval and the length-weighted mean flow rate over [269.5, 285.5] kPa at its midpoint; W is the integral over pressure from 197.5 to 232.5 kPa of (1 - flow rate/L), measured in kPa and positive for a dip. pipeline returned -4.3 kPa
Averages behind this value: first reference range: 9.5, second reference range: 8.62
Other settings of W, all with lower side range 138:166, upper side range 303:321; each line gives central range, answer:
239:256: 0.38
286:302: 0.68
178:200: -3.29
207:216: -1.03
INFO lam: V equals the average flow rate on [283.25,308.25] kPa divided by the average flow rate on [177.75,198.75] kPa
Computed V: 0.81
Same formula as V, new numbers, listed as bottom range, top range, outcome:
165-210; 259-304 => 0.83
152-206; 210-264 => 0.92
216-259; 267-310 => 0.92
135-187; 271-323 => 0.92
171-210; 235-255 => 0.86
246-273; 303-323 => 1.04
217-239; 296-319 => 0.89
